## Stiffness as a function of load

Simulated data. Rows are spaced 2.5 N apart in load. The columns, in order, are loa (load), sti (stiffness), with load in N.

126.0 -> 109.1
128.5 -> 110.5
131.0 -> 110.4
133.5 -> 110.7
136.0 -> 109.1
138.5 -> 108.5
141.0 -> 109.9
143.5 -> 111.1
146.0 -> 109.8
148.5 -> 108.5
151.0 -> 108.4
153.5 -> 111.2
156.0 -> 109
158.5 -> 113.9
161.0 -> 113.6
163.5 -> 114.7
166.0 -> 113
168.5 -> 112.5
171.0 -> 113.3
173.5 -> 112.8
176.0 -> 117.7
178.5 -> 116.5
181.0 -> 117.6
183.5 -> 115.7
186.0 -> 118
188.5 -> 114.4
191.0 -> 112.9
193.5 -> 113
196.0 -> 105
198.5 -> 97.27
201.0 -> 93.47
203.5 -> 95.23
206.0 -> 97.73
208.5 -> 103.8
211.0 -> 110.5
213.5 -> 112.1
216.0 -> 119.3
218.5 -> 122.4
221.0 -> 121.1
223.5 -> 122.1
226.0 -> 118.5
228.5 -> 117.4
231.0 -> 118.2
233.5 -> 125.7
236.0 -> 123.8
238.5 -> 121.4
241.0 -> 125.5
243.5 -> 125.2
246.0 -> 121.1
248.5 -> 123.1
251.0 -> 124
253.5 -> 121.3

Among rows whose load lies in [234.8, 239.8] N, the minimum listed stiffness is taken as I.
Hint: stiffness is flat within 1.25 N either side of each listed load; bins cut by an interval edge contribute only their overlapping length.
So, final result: 121.4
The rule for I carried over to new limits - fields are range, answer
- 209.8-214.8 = 110.5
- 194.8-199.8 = 97.27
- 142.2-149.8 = 108.5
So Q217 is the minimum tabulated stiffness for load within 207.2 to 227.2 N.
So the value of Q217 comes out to 103.8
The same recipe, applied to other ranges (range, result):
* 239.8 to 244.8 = 125.2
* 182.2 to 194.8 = 112.9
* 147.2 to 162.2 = 108.4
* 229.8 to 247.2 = 118.2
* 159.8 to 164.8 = 113.6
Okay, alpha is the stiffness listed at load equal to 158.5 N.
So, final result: 113.9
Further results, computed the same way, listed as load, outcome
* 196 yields 105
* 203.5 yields 95.23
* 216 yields 119.3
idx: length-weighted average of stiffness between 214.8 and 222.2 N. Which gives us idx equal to 121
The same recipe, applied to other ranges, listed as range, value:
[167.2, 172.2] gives 113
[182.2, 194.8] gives 115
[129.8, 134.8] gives 111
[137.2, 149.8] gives 110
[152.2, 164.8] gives 112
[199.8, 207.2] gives 95.5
